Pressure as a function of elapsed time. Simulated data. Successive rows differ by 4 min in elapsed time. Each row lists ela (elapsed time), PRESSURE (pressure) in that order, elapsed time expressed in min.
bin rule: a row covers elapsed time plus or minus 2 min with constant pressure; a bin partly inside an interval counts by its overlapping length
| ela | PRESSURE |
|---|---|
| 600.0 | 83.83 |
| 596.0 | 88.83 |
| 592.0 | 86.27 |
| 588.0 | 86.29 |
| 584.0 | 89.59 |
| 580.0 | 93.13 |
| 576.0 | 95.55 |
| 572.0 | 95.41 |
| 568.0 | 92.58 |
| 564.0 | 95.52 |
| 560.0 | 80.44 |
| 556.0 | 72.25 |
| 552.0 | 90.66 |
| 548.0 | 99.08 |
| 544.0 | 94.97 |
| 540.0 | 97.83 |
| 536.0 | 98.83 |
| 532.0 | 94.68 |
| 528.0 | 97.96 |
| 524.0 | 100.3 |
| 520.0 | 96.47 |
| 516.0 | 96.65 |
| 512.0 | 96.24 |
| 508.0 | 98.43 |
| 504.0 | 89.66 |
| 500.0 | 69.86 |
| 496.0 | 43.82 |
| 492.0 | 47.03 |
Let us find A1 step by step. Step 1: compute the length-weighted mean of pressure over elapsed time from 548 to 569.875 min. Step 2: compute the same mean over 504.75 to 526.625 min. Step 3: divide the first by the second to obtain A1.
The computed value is 0.9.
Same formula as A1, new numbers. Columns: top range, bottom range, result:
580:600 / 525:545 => 0.90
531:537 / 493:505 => 1.51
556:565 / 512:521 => 0.87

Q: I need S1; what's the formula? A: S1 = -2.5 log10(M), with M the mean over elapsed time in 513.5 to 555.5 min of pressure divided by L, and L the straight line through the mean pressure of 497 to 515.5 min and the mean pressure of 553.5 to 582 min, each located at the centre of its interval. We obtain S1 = -0.09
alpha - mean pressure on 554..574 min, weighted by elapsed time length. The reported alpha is 87.2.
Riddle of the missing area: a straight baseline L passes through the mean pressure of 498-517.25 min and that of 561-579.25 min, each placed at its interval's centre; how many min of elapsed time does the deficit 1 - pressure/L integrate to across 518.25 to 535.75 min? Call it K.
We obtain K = -1.2 min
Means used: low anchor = 89.9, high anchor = 93.9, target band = 97.5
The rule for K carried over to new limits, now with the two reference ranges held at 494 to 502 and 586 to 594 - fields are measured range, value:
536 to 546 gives -3.74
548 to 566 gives -2.54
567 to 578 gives -1.92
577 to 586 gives -0.90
